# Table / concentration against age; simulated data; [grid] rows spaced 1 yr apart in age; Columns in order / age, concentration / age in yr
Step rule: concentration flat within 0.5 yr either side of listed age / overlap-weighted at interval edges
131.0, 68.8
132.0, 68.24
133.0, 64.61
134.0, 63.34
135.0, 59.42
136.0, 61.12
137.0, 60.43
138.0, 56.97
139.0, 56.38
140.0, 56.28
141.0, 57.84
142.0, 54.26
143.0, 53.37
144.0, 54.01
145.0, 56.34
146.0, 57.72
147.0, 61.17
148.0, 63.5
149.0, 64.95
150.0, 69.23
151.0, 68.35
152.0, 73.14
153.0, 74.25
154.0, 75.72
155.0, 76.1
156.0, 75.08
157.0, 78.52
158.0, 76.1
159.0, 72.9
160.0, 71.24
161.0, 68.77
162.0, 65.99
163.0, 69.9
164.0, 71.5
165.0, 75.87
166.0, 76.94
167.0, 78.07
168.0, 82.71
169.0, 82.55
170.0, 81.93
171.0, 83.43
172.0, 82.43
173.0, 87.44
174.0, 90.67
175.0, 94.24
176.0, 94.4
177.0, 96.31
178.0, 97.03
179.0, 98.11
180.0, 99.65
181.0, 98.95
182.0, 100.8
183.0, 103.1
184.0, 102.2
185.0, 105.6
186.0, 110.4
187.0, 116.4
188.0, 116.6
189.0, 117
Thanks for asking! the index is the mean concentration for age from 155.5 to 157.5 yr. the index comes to 76.8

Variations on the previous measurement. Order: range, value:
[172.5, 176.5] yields 91.7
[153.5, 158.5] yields 76.3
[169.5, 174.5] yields 85.2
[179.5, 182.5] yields 99.8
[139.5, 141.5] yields 57.1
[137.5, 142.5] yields 56.3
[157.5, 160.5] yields 73.4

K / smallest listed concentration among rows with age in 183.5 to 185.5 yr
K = 102.2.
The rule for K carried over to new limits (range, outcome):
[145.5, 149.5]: 57.72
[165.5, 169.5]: 76.94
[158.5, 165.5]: 65.99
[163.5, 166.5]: 71.5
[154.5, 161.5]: 68.77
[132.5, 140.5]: 56.28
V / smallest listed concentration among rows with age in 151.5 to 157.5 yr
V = 73.14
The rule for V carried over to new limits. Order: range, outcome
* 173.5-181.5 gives 90.67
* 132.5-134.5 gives 63.34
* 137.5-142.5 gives 54.26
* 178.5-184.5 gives 98.11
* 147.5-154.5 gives 63.5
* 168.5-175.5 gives 81.93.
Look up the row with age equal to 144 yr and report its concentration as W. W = 54.01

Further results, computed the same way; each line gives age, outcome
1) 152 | 73.14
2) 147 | 61.17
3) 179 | 98.11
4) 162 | 65.99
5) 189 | 117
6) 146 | 57.72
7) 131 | 68.8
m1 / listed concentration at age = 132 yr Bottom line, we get 68.24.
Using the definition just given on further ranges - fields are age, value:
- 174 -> 90.67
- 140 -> 56.28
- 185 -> 105.6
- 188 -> 116.6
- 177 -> 96.31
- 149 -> 64.95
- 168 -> 82.71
